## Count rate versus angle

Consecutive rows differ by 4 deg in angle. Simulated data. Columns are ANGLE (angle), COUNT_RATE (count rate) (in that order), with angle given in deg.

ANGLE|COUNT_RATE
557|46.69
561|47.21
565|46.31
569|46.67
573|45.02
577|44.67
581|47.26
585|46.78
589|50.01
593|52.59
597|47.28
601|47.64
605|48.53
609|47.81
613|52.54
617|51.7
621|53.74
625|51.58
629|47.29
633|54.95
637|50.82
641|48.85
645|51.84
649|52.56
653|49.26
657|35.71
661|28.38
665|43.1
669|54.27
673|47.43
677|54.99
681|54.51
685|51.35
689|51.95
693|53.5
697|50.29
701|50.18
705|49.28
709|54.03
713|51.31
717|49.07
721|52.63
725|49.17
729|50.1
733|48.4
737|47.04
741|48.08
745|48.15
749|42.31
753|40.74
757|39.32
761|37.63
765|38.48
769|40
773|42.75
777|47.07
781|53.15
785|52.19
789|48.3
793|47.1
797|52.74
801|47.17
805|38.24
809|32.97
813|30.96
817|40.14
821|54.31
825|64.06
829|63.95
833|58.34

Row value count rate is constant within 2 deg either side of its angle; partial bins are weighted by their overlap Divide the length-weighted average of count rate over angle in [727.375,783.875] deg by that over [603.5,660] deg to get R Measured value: 0.90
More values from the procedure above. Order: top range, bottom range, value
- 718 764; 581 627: 0.92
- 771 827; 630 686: 0.96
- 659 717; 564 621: 1.02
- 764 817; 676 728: 0.85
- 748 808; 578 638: 0.89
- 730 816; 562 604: 0.93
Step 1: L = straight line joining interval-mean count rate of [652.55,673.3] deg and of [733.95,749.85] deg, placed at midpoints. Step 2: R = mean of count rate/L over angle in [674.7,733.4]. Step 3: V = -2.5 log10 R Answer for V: -0.16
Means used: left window 42.2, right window 46.8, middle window 51.4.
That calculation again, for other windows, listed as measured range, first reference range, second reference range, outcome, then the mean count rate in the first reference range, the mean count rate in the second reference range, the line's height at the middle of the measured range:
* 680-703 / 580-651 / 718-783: -0.095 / 50.3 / 45.4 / 47.5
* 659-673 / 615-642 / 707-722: 0.204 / 51.4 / 51.7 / 51.5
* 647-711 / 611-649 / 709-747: 0.038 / 51.5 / 49.6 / 50.6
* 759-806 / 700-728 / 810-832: 0.110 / 50.8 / 50.2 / 50.4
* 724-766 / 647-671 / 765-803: 0.041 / 43.9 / 47.3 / 46.3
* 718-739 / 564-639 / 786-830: -0.036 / 49.2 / 47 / 47.8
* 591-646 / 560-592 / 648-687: -0.079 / 46.9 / 47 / 47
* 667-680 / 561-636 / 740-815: -0.126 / 49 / 43.5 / 46.7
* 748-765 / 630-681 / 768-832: 0.198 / 47.9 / 47.5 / 47.6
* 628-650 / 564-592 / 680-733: -0.048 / 46.9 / 51.2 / 48.9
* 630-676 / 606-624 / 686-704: 0.091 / 51.3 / 51.4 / 51.3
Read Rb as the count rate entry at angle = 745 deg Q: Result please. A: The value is 48.15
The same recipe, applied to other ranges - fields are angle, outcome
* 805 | 38.24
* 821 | 54.31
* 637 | 50.82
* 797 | 52.74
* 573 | 45.02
